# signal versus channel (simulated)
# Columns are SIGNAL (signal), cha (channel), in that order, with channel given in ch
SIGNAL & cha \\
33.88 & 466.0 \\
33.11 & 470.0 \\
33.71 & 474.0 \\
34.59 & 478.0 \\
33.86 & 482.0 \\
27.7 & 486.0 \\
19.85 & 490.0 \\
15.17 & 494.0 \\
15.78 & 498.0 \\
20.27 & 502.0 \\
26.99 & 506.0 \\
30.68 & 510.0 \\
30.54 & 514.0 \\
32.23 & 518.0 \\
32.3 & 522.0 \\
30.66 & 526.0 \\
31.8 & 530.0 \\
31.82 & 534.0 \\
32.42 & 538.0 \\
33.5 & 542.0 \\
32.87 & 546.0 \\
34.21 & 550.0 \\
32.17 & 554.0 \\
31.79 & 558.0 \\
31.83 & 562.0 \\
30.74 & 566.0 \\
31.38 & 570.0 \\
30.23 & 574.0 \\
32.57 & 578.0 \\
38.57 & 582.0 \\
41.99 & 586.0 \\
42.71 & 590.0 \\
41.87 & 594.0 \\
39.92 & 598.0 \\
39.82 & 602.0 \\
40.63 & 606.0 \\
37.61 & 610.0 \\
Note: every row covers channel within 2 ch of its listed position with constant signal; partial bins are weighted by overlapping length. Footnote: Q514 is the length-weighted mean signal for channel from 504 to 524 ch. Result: 30.5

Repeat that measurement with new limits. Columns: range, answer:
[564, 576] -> 30.8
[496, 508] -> 21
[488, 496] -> 17.5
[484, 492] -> 23.8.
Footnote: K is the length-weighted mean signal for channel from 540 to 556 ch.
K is 33.2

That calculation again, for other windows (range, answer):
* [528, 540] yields 32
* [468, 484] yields 33.8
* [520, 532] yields 31.6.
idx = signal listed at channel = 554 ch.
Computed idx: 32.17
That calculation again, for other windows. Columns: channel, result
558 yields 31.79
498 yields 15.78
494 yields 15.17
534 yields 31.82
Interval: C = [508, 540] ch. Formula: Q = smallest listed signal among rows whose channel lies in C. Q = 30.54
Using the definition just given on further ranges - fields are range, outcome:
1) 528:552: 31.8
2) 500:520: 20.27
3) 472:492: 19.85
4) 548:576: 30.23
